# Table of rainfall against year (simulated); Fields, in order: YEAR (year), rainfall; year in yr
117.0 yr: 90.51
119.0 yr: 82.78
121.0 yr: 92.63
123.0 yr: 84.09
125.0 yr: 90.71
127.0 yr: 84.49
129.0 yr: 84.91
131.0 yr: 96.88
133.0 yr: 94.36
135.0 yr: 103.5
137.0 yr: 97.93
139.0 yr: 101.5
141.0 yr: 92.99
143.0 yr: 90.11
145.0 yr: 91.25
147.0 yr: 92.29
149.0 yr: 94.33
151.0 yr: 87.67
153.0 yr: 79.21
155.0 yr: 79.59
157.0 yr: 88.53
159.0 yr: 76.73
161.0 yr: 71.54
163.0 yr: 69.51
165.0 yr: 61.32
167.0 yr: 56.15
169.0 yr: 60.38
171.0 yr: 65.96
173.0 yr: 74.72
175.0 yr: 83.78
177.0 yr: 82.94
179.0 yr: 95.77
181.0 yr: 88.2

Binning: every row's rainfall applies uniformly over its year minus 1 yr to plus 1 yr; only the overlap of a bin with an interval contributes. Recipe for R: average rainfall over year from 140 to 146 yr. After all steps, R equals 91.5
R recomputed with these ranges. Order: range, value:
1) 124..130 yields 86.7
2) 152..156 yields 79.4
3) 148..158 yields 85.9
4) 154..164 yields 77.2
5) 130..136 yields 98.2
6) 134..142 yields 99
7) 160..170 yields 63.8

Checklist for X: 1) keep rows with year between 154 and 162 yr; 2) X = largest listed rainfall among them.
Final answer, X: 88.53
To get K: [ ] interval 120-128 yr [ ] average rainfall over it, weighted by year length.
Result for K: 88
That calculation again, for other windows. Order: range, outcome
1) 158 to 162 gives 74.1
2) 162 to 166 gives 65.4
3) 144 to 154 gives 89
